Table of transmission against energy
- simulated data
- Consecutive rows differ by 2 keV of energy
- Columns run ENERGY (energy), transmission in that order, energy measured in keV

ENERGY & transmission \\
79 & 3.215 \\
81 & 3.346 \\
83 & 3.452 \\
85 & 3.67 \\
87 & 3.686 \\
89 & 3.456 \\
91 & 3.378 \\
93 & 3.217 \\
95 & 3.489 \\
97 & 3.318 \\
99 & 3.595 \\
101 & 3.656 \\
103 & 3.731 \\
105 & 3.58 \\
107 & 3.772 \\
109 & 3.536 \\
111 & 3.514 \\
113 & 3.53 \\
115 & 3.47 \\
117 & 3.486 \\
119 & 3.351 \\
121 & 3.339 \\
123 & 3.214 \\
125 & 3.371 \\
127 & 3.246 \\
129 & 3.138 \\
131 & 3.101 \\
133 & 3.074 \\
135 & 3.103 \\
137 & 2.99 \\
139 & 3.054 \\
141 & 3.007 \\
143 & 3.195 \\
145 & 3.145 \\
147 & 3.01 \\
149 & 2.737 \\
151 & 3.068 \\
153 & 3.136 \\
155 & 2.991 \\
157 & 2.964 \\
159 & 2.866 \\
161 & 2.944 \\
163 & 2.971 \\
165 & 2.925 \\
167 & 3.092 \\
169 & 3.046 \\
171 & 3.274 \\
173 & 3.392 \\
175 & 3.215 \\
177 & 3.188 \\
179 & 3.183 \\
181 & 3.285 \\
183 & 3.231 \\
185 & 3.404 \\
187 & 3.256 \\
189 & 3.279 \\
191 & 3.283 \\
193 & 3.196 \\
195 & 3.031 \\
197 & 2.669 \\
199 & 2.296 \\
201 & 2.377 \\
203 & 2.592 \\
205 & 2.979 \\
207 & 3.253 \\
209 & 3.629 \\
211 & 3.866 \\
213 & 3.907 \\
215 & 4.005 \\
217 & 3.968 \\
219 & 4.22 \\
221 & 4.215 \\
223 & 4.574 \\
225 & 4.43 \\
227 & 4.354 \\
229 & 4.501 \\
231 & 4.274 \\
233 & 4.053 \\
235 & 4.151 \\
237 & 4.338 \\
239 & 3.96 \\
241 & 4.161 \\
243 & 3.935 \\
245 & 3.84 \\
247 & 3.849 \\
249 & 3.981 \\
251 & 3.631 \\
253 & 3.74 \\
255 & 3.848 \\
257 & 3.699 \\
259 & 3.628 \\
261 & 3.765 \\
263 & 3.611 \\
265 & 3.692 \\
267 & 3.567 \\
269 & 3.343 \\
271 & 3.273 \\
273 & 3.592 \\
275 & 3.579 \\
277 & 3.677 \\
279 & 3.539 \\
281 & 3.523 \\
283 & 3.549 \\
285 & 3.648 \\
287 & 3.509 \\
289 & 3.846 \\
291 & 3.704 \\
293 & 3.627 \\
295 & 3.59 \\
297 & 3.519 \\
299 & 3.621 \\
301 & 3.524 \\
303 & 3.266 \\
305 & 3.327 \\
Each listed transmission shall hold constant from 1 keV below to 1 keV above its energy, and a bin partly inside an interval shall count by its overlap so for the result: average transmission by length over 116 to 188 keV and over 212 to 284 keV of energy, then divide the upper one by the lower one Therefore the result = 1.2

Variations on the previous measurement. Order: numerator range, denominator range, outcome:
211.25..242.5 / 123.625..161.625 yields 1.37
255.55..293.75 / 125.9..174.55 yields 1.18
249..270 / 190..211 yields 1.23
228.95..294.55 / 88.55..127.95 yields 1.09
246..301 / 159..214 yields 1.16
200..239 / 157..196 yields 1.23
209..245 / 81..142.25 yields 1.23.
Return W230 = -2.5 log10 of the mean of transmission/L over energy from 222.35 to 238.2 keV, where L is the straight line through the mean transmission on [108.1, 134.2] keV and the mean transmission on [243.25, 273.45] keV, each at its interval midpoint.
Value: -0.20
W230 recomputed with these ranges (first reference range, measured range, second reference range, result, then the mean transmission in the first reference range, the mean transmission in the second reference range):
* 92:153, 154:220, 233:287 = 0.10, 3.3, 3.74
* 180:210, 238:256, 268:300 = -0.16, 3.05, 3.57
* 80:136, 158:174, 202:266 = 0.19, 3.42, 3.9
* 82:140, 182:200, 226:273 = 0.19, 3.4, 3.87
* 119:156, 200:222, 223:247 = 0.11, 3.11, 4.18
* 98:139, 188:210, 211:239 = 0.33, 3.38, 4.21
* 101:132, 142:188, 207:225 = 0.20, 3.43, 4.03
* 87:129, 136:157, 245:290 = 0.16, 3.46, 3.64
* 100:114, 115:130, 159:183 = 0.06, 3.62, 3.13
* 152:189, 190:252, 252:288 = -0.11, 3.14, 3.6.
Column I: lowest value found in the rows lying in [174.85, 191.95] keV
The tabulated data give 3.183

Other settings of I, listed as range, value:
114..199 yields 2.296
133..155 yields 2.737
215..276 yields 3.273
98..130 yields 3.138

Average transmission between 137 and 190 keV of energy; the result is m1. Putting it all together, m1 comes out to 3.11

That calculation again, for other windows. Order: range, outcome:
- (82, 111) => 3.54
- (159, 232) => 3.42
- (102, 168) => 3.2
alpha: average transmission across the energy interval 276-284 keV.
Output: 3.57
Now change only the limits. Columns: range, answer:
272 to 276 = 3.59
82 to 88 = 3.6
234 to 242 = 4.15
